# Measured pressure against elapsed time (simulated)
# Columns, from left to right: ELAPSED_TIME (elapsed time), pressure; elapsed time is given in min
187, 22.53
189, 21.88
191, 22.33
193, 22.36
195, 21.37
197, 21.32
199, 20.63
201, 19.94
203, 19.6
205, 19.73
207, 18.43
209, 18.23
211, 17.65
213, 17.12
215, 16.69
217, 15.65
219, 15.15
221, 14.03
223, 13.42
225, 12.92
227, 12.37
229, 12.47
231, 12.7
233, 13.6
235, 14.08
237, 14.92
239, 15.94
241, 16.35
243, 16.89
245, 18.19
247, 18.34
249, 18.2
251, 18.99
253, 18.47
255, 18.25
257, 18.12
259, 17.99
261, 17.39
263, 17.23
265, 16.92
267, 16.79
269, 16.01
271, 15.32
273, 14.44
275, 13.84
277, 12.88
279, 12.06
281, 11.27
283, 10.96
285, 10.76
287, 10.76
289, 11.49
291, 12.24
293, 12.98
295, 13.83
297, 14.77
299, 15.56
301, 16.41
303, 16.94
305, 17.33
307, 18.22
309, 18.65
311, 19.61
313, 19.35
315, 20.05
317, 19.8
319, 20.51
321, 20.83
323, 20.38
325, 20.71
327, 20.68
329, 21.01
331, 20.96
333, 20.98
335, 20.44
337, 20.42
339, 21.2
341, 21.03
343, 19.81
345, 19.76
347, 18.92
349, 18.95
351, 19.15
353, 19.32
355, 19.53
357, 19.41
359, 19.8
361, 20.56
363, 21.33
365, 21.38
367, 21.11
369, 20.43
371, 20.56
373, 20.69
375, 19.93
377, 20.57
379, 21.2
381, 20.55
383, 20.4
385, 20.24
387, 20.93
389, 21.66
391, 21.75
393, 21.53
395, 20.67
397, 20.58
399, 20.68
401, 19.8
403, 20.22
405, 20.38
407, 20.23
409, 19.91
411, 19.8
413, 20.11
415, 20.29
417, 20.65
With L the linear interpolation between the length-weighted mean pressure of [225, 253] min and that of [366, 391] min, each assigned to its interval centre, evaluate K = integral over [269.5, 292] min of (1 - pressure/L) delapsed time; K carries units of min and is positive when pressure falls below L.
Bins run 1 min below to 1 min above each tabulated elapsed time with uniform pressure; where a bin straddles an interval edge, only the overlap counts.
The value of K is 6.1 min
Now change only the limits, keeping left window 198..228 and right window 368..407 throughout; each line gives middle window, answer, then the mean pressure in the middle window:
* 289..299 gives 2.8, 13.5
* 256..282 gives 3.7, 15.4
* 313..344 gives -1.9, 20.5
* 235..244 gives 0.8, 15.8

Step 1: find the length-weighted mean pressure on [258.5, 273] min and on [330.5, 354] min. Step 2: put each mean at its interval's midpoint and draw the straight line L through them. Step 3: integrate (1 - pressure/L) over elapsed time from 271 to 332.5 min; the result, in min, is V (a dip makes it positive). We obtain 6.8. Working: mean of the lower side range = 16.6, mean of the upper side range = 20.1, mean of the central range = 16.3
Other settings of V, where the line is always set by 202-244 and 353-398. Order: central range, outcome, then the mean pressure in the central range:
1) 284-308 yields 5.03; 14.3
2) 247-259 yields -1.27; 18.4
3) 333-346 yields -0.69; 20.5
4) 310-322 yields -0.86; 20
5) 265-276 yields 1.12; 15.4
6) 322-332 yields -0.89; 20.7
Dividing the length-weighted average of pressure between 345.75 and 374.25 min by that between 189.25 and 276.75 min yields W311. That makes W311 1.18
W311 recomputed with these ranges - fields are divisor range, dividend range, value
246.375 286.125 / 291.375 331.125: 1.17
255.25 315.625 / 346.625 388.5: 1.32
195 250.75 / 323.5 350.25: 1.23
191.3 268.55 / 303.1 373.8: 1.17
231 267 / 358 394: 1.23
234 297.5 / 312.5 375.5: 1.33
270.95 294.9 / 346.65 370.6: 1.62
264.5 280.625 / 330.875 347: 1.40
